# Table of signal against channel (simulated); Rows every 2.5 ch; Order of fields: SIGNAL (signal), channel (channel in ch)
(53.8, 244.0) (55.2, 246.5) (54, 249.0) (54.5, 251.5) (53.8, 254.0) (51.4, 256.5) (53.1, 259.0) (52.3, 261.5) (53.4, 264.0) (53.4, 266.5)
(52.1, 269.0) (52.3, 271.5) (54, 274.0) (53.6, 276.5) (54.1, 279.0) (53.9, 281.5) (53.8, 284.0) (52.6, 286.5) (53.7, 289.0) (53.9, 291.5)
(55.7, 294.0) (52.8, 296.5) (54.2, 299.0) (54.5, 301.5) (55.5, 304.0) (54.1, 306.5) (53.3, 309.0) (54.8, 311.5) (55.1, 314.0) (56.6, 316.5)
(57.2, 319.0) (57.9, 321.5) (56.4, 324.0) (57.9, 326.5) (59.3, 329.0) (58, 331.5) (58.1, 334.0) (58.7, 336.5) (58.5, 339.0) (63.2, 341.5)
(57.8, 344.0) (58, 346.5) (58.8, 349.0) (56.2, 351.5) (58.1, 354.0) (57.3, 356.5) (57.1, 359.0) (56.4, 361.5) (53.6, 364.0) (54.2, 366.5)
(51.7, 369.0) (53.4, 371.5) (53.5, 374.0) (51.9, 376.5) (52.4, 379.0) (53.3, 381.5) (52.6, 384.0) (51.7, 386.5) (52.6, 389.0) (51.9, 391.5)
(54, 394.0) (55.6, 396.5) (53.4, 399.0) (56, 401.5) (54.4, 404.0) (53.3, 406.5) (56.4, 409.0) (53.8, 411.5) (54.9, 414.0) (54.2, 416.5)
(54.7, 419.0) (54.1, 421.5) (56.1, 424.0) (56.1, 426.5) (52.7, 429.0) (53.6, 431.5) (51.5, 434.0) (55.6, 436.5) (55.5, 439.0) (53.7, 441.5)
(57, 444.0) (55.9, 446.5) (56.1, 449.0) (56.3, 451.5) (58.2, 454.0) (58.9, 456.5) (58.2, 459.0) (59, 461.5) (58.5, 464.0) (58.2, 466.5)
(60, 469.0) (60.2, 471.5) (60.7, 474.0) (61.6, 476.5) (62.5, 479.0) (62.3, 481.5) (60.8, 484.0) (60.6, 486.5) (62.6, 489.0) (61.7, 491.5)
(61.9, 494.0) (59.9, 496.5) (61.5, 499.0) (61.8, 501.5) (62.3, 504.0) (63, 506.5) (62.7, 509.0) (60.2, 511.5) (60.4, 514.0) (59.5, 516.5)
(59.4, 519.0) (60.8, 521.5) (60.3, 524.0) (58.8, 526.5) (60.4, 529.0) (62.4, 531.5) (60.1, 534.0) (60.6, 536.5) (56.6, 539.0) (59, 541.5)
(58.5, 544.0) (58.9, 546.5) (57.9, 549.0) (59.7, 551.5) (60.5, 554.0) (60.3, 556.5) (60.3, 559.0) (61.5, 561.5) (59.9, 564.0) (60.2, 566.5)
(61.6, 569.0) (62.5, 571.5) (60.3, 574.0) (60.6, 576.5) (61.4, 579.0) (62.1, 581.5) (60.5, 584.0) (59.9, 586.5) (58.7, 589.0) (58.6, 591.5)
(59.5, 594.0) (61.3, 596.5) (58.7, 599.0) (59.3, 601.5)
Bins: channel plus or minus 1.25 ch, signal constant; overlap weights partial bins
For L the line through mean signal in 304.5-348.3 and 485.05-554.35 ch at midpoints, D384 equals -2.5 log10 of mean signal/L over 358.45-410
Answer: 0.09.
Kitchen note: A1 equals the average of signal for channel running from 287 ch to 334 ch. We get 55.6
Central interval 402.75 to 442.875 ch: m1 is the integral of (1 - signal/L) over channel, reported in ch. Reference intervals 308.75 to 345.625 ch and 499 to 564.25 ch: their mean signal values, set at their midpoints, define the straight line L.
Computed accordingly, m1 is 3.0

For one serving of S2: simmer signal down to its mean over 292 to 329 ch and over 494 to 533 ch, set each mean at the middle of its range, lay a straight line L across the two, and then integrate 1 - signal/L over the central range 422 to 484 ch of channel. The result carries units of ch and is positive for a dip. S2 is 2.0 ch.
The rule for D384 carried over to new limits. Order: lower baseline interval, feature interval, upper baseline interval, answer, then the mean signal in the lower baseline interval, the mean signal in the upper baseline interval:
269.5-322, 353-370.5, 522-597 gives 0.01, 54.4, 60.1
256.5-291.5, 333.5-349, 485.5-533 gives -0.07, 53.2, 61.1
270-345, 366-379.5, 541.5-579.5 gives 0.08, 55.7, 60.2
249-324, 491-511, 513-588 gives -0.05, 54.1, 60.2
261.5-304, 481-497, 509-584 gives -0.05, 53.6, 60.2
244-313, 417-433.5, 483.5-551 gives 0.07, 53.7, 60.5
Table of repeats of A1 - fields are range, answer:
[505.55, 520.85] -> 60.8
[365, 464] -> 54.6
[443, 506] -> 59.9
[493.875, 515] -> 61.5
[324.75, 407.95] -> 55.5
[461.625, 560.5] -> 60.4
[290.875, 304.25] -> 54.4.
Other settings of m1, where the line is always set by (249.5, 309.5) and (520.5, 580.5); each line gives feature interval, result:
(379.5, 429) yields 2.2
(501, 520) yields -0.6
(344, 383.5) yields 0.4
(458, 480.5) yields -0.7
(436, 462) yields 0.4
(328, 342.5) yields -1.1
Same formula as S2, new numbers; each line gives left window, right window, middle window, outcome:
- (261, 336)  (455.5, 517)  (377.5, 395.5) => 1.6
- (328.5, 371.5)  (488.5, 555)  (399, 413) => 0.9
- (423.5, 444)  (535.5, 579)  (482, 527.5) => -2.7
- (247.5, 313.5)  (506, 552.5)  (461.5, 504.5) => -1.6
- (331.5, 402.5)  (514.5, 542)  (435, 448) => 0.4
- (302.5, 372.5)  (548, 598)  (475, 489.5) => -0.7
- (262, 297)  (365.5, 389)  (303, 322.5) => -0.8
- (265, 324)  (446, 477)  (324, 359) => -1.8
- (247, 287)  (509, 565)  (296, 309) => 0.0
